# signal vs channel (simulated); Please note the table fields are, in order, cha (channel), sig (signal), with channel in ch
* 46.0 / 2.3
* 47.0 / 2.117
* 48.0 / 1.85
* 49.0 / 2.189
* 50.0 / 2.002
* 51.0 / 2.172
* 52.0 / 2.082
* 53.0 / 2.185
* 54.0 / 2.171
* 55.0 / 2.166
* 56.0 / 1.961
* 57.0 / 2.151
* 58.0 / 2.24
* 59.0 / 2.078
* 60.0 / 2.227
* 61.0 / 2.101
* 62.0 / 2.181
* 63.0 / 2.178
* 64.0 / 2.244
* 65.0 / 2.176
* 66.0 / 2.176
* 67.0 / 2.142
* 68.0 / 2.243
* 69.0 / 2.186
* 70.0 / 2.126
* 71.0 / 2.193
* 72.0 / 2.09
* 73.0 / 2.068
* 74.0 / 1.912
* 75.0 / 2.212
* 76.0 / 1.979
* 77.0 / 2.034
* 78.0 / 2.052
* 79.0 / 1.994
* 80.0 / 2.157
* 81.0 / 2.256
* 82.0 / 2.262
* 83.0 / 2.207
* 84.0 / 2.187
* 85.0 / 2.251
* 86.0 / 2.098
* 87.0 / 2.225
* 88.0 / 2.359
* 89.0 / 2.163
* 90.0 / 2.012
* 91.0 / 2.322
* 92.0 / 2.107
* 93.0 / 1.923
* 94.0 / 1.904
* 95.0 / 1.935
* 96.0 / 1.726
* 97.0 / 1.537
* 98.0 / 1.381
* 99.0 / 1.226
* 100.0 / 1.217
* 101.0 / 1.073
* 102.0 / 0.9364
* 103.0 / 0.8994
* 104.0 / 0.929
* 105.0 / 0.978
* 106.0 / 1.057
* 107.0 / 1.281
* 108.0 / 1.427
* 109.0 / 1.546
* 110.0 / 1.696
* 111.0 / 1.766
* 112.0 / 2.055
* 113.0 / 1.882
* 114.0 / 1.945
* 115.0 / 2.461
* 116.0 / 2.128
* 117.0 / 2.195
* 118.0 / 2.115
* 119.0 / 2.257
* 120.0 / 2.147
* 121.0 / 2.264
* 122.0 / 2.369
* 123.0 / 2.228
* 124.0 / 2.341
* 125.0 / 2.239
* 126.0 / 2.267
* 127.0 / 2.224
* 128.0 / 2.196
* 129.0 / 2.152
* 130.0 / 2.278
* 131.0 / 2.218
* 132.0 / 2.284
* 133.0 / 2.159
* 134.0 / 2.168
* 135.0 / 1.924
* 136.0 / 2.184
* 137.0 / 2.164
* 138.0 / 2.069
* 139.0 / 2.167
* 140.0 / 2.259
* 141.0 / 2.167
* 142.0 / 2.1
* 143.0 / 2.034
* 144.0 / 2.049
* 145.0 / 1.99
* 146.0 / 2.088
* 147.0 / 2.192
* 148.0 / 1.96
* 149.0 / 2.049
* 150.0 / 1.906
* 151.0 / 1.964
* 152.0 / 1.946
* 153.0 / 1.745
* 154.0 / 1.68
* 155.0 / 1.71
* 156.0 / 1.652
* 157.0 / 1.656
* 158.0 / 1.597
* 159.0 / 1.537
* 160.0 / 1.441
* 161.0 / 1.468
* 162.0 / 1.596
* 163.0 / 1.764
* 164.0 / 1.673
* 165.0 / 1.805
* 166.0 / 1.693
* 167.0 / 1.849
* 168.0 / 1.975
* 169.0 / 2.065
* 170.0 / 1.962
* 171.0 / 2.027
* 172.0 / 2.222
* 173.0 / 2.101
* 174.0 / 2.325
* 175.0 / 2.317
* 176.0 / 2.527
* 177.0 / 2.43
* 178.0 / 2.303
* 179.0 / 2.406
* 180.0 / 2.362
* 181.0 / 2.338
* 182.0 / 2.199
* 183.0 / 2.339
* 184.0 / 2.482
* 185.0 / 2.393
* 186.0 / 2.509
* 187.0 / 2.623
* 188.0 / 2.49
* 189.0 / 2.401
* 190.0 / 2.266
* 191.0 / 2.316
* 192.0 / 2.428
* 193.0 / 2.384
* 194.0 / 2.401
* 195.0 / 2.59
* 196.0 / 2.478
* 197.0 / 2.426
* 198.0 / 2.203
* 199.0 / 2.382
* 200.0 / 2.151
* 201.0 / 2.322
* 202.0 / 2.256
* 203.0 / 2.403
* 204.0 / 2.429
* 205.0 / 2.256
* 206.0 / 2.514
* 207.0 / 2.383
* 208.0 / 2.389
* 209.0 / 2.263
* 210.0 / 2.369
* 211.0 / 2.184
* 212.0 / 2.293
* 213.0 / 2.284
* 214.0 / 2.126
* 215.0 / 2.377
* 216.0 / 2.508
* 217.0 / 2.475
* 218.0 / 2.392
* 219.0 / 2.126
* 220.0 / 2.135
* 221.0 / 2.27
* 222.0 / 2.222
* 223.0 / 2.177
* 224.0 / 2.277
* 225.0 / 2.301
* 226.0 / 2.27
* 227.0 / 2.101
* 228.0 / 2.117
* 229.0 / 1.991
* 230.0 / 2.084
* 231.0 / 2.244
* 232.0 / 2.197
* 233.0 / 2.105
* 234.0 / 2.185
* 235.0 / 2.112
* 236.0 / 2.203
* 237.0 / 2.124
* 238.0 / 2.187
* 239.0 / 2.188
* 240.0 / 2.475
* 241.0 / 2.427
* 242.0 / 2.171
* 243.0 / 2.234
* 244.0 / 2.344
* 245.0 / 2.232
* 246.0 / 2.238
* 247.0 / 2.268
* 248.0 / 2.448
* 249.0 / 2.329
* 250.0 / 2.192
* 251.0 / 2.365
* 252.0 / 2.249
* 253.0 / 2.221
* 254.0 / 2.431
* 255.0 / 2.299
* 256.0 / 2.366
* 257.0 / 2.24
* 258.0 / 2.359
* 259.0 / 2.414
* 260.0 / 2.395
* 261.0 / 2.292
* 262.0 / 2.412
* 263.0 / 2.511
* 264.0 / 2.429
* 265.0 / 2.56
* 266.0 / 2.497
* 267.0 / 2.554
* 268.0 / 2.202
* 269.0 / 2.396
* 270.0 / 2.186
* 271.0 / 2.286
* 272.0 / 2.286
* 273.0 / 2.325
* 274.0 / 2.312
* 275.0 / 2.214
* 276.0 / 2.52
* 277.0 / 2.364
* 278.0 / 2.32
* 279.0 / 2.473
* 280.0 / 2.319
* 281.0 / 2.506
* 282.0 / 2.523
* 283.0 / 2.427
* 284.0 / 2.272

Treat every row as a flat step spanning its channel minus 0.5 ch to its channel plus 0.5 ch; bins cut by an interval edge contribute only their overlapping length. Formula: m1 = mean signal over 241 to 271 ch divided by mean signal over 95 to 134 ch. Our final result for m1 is 1.3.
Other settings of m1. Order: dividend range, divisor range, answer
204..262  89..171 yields 1.21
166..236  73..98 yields 1.11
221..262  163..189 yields 1.02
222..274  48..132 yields 1.15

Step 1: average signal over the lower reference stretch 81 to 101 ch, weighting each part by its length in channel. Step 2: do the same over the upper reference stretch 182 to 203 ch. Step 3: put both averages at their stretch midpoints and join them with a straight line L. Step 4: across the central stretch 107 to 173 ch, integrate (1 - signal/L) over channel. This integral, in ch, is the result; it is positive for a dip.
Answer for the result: 4.97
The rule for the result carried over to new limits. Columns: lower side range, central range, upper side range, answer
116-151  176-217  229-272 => -2.5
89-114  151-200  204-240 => -3.1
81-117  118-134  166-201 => -2.5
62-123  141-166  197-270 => 3.1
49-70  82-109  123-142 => 6.1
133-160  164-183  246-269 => -0.9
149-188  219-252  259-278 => 0.5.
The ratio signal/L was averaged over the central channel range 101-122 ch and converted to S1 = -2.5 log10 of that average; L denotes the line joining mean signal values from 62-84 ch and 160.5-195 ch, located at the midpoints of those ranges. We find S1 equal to 0.261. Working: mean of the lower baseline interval 2.14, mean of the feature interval 1.7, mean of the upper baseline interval 2.2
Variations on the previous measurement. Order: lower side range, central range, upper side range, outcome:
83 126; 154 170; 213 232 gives 0.19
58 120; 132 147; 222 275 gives -0.04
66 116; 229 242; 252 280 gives 0.04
